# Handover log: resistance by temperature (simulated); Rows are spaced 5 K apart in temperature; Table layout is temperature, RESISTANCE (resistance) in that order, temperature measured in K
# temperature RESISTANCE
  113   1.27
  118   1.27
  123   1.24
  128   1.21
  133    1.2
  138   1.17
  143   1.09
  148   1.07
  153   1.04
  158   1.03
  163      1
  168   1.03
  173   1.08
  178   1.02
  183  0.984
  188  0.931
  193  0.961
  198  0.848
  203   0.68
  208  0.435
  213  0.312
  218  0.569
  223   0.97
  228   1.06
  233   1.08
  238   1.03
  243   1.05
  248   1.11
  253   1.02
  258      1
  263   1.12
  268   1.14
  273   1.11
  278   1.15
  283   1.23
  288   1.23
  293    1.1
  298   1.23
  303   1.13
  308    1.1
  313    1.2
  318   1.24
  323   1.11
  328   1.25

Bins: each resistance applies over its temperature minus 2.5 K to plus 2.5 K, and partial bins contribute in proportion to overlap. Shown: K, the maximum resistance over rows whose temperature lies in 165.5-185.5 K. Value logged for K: 1.08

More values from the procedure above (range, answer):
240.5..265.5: 1.12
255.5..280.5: 1.15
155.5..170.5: 1.03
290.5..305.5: 1.23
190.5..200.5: 0.961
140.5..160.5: 1.09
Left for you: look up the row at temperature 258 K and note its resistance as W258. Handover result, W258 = 1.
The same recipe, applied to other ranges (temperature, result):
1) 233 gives 1.08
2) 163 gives 1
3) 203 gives 0.68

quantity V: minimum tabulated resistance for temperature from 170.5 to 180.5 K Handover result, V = 1.02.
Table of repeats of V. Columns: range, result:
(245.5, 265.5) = 1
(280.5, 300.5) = 1.1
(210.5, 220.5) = 0.312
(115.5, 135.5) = 1.2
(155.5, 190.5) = 0.931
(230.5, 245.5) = 1.03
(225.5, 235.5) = 1.06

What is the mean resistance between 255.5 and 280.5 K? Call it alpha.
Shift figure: 1.1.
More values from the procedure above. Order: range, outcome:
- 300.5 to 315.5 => 1.14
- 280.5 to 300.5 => 1.2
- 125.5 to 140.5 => 1.19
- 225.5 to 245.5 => 1.06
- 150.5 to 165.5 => 1.02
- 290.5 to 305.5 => 1.15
